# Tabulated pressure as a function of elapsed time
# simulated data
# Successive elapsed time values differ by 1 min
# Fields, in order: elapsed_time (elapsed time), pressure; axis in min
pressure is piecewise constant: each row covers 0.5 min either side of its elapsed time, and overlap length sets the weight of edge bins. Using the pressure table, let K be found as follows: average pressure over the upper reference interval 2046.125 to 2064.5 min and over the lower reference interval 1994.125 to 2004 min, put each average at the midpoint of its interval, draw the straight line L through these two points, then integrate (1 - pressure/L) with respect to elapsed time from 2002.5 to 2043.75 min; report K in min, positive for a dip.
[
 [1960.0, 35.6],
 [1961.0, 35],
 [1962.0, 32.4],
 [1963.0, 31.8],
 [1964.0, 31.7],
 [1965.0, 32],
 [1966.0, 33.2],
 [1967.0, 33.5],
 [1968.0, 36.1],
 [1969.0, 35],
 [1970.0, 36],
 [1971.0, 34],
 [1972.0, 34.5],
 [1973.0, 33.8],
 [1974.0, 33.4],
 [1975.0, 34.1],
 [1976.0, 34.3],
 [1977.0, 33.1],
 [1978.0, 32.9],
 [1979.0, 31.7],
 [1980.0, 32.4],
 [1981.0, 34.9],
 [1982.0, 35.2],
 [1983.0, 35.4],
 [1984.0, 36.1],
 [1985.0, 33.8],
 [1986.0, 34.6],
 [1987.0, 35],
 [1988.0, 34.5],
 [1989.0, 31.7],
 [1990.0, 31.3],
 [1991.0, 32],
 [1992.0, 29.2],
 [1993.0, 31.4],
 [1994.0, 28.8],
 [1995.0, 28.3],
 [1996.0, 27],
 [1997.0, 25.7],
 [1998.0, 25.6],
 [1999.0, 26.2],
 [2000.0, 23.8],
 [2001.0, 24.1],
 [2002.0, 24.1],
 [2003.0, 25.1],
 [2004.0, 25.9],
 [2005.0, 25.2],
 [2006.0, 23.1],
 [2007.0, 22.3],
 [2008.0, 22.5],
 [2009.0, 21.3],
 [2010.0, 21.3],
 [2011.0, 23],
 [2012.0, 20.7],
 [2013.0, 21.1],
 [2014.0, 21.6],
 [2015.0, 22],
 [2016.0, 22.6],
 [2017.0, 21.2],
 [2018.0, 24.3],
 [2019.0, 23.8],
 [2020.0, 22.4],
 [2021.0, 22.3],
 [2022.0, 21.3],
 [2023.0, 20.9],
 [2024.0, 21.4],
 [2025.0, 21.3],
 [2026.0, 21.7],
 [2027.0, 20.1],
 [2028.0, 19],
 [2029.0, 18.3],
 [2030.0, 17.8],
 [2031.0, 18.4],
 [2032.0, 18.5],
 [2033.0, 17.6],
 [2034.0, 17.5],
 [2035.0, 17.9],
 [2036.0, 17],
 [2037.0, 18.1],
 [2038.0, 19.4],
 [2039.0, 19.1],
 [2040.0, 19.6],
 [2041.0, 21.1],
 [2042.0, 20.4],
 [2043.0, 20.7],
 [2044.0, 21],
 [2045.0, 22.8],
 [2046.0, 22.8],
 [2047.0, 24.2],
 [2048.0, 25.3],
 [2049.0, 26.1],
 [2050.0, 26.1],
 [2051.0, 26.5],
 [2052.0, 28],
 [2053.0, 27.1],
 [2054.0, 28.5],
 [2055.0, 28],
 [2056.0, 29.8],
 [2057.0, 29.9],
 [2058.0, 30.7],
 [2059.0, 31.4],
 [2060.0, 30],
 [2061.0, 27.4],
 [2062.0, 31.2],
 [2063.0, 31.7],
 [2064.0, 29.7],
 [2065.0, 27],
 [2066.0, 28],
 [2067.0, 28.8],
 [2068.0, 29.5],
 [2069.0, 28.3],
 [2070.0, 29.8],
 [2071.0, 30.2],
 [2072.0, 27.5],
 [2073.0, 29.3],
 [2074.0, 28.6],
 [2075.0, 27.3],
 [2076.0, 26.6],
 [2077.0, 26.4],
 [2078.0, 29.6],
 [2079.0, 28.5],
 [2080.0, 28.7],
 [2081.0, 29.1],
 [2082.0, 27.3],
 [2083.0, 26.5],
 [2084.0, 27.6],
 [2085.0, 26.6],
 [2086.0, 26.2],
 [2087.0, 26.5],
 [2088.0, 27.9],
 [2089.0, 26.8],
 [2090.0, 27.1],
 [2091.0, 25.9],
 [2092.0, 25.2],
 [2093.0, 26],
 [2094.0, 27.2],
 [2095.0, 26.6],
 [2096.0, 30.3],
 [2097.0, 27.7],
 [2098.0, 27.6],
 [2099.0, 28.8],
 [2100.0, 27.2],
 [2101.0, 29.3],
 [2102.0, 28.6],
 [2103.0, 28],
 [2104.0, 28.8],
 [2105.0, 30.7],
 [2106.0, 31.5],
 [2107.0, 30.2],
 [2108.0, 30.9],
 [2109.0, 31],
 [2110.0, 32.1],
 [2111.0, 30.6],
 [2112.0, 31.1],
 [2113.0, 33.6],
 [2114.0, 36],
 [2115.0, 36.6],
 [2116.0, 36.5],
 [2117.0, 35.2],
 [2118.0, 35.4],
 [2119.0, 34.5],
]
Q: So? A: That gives 9.0 min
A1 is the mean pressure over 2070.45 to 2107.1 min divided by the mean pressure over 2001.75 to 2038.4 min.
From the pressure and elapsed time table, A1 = 1.32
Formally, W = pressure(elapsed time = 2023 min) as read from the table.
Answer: 20.9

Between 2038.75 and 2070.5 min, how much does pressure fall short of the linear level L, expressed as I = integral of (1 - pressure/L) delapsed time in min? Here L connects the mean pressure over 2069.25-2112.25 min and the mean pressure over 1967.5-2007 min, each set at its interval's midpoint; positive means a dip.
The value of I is 2.8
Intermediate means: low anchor 30.9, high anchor 28.3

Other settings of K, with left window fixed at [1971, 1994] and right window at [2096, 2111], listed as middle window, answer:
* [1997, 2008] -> 2.76 min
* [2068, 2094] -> 2.26 min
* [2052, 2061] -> 0.51 min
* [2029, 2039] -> 4.30 min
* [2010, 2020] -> 3.12 min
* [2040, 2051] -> 2.91 min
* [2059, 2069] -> 0.47 min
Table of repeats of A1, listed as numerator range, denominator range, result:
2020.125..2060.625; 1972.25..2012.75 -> 0.78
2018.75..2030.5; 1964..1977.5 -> 0.61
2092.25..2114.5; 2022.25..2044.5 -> 1.53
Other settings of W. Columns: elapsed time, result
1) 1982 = 35.2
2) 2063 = 31.7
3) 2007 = 22.3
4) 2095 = 26.6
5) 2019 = 23.8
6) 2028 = 19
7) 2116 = 36.5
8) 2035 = 17.9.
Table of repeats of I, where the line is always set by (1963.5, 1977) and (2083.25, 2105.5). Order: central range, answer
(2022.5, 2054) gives 9.45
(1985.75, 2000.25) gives 1.37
